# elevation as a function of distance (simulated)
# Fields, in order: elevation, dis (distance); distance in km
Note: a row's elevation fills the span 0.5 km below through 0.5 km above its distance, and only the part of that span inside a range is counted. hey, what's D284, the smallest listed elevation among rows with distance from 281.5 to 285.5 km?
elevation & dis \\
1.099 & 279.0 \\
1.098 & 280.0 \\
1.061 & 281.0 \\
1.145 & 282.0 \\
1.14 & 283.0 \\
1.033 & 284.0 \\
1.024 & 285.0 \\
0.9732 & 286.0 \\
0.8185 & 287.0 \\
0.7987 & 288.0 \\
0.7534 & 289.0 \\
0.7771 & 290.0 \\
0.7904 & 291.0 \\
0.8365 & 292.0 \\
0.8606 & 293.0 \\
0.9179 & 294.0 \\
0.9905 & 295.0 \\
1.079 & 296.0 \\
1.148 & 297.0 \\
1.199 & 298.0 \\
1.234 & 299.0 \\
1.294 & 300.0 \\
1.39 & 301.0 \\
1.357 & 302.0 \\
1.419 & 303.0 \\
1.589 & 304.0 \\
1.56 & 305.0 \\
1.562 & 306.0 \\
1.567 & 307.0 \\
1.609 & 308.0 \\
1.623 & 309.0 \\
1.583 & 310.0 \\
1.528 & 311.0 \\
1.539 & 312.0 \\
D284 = 1.024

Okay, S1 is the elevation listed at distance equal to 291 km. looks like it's 0.7904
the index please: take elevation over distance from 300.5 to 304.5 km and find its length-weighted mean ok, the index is 1.44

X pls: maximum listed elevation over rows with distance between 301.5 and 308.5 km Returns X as 1.609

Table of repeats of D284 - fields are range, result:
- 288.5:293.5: 0.7534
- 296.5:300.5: 1.148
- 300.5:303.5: 1.357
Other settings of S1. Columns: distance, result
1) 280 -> 1.098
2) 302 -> 1.357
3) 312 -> 1.539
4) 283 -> 1.14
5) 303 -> 1.419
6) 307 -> 1.567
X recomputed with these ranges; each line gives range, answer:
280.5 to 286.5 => 1.145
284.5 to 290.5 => 1.024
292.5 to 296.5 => 1.079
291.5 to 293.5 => 0.8606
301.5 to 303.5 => 1.419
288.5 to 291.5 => 0.7904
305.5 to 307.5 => 1.567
